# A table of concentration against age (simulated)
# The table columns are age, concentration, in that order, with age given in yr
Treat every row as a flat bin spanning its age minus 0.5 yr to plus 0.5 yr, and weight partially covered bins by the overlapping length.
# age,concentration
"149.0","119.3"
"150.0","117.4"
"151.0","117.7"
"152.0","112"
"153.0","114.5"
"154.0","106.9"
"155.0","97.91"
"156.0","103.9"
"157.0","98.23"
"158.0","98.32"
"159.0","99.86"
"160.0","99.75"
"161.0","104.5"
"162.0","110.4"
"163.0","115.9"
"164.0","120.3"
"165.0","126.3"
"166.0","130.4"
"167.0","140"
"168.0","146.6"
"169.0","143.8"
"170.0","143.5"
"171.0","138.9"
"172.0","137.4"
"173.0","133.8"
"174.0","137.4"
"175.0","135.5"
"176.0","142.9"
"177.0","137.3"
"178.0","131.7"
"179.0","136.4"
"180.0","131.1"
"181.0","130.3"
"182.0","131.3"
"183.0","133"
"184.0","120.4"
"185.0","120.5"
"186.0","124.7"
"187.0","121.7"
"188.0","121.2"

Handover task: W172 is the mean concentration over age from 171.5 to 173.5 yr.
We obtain 136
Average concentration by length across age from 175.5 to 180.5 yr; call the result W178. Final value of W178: 136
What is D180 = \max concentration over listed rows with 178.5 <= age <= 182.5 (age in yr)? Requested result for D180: 136.4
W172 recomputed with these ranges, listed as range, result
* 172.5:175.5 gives 136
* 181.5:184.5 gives 128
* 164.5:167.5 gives 132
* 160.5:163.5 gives 110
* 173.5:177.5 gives 138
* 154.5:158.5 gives 99.6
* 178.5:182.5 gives 132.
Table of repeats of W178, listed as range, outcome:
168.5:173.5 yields 139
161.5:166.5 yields 121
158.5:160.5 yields 99.8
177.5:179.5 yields 134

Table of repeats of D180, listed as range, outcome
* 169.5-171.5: 143.5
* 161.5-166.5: 130.4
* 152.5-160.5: 114.5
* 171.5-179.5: 142.9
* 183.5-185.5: 120.5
